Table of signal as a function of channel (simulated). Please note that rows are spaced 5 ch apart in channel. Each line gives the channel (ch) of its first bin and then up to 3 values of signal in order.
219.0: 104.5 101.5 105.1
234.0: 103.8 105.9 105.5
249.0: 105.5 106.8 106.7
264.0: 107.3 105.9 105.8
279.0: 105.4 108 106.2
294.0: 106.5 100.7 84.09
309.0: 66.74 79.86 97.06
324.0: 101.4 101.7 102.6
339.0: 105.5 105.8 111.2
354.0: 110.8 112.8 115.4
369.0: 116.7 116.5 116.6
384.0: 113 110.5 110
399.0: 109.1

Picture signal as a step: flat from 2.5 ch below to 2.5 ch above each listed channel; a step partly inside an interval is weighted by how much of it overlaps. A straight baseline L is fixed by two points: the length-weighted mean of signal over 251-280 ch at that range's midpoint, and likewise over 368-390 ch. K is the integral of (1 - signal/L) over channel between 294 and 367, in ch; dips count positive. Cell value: 7.4 ch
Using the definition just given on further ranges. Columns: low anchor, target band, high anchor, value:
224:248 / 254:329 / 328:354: 4.5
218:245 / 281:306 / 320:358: 0.8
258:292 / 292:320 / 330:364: 4.9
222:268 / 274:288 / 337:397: 0.1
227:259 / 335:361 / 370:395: 0.7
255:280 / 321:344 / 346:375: 1.7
